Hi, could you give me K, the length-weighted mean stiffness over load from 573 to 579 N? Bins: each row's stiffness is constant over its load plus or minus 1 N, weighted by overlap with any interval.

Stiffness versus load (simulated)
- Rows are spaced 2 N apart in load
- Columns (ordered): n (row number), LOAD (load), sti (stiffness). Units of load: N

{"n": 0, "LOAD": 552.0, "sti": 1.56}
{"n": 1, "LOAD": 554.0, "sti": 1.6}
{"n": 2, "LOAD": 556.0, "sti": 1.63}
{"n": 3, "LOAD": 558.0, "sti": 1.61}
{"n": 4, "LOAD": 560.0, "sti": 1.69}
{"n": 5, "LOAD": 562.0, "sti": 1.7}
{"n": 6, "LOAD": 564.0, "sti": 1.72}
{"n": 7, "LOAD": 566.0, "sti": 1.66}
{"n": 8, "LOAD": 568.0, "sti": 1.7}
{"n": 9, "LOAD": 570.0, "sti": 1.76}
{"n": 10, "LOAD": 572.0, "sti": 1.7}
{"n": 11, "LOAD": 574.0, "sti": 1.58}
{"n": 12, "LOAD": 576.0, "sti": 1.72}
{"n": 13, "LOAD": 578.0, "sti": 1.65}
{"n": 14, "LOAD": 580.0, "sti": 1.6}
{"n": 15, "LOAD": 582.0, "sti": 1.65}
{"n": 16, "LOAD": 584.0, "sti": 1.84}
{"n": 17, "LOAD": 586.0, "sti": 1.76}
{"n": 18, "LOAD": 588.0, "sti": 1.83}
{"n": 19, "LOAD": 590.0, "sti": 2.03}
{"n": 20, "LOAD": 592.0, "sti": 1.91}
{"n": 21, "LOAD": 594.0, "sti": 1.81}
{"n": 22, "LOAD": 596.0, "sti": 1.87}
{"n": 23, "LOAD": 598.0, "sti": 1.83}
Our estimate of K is 1.65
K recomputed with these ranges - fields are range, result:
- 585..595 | 1.87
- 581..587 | 1.75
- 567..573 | 1.72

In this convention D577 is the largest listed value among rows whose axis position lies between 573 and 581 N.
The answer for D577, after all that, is 1.72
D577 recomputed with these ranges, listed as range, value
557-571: 1.76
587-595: 2.03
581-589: 1.84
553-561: 1.69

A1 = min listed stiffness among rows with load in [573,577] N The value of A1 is 1.58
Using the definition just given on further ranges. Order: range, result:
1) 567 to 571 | 1.7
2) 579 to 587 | 1.6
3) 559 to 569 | 1.66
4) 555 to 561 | 1.61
